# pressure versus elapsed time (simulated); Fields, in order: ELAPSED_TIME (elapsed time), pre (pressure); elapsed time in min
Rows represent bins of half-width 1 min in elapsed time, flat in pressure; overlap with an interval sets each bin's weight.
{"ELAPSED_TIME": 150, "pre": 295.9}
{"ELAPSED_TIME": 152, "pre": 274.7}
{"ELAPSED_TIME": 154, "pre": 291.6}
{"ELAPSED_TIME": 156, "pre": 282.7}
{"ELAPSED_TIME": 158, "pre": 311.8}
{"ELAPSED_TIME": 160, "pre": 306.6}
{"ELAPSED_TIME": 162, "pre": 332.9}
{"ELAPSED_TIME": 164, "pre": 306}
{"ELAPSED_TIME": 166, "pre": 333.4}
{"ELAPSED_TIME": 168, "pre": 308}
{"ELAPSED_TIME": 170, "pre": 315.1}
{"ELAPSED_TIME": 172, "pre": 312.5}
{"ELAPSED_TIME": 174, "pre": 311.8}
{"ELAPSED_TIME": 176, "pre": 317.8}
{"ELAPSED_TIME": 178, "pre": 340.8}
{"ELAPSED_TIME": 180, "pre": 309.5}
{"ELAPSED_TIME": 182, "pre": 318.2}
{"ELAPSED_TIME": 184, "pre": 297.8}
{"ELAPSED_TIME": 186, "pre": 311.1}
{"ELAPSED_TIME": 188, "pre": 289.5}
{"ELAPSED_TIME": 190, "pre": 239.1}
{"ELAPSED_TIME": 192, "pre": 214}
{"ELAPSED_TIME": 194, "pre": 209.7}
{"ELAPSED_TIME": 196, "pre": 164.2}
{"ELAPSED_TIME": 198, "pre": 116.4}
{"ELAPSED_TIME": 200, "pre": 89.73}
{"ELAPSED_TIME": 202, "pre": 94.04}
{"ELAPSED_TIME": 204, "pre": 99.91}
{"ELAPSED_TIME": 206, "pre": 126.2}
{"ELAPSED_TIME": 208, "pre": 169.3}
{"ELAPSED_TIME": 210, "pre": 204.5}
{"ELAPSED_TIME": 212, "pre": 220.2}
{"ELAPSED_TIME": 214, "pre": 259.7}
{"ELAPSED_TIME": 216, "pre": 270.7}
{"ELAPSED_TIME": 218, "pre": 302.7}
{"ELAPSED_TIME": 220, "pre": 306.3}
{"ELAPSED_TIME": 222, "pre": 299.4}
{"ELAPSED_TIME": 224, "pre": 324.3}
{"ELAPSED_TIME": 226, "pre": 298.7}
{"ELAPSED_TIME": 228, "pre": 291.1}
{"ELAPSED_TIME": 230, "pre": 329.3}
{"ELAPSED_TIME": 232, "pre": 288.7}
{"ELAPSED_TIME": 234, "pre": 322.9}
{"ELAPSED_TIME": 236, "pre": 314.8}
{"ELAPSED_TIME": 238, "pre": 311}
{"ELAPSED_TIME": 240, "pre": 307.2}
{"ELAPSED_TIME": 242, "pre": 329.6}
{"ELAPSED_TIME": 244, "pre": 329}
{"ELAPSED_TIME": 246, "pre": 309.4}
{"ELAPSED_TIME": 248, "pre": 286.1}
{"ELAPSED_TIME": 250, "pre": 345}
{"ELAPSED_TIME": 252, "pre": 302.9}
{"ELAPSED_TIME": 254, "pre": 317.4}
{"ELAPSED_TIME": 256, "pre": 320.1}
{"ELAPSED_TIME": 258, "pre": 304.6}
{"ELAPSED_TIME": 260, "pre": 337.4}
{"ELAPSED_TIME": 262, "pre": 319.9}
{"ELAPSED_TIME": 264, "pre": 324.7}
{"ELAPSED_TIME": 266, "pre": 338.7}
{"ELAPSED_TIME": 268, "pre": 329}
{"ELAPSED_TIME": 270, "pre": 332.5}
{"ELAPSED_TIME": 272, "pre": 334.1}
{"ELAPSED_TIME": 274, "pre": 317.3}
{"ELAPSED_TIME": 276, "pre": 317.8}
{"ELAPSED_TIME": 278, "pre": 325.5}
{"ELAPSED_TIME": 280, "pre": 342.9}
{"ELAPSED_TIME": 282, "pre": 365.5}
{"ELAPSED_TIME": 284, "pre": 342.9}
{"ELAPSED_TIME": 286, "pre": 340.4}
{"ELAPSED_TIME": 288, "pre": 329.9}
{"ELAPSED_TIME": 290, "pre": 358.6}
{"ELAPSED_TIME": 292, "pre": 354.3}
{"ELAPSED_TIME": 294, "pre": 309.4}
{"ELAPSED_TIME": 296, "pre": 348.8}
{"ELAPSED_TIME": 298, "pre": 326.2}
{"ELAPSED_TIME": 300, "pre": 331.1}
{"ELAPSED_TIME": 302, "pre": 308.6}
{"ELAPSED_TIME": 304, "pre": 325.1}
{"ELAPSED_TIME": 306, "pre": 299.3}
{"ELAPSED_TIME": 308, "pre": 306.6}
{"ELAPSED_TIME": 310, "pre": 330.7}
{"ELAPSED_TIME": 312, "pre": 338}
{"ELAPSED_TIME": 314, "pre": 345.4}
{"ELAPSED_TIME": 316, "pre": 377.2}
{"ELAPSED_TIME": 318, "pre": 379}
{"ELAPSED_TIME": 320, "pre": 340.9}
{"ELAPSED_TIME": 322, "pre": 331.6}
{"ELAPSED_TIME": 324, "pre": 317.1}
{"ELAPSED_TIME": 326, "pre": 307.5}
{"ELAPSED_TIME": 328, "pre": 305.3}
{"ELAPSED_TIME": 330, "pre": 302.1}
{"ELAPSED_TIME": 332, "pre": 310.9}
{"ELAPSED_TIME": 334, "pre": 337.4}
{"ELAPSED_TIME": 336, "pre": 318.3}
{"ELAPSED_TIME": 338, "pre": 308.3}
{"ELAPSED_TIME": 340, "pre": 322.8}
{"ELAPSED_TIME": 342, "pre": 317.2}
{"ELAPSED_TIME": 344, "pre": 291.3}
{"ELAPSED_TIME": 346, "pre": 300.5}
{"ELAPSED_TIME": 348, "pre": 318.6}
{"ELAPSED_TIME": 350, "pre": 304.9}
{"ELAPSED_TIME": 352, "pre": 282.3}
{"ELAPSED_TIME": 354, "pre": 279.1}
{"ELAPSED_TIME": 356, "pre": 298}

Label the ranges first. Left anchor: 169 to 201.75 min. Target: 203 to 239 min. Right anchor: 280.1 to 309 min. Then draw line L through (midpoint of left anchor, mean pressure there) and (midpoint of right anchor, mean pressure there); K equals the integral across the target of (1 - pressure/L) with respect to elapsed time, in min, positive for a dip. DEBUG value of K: 2.4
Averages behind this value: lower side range 256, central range 263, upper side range 332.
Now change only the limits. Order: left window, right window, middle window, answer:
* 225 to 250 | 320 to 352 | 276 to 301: -2.1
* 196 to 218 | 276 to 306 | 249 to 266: -3.4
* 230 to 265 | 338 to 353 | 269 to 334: -4.4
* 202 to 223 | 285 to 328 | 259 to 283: -3.5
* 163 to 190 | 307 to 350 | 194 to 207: 7.9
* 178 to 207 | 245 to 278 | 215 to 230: -2.5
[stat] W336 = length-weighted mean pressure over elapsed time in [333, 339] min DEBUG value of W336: 321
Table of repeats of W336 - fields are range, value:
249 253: 324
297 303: 322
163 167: 320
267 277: 326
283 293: 345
